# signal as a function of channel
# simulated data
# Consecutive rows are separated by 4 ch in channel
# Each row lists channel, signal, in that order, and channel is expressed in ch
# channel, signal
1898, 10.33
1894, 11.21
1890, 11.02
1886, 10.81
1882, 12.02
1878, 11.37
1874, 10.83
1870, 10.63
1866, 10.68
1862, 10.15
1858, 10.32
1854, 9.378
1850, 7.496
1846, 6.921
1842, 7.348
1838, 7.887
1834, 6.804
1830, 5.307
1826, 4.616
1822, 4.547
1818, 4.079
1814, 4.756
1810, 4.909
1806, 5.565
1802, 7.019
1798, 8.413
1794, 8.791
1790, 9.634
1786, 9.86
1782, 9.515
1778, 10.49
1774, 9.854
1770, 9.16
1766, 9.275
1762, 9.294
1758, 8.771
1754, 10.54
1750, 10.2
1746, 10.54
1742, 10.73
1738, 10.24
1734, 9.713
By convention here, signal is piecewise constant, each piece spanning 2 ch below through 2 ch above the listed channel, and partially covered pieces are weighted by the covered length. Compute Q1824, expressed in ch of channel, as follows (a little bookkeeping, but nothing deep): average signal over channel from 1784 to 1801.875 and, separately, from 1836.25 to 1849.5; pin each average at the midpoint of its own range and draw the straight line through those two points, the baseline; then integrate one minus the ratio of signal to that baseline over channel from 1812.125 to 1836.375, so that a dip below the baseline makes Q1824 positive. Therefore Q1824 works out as 8.8 ch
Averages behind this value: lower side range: 8.95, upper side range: 7.39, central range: 5.06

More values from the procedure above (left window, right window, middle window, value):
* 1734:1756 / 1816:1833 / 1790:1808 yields -2.9 ch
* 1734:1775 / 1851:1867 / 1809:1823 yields 7.6 ch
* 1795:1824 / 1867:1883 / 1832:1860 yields 2.4 ch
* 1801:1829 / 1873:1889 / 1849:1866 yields -1.0 ch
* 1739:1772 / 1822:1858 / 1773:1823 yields 6.0 ch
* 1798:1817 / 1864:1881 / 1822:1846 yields 5.0 ch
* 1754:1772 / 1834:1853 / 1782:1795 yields -1.2 ch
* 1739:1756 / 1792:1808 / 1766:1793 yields -3.4 ch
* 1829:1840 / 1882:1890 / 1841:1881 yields -2.4 ch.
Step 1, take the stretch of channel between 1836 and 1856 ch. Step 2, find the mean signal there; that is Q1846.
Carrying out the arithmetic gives 7.81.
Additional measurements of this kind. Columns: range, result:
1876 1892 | 11.3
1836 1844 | 7.62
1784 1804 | 8.74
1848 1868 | 9.6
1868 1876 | 10.7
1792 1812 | 6.94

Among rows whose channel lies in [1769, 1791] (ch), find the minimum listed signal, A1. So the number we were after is 9.16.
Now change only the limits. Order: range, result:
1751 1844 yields 4.079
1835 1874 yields 6.921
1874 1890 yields 10.81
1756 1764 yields 8.771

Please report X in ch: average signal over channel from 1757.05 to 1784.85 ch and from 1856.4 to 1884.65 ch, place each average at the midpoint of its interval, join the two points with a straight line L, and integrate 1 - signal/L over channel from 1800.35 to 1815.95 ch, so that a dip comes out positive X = 7.0 ch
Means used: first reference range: 9.52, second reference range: 10.9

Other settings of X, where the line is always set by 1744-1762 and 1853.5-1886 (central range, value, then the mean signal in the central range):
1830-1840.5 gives 3.5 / 6.96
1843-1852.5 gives 2.9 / 7.34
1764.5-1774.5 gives 0.7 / 9.37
